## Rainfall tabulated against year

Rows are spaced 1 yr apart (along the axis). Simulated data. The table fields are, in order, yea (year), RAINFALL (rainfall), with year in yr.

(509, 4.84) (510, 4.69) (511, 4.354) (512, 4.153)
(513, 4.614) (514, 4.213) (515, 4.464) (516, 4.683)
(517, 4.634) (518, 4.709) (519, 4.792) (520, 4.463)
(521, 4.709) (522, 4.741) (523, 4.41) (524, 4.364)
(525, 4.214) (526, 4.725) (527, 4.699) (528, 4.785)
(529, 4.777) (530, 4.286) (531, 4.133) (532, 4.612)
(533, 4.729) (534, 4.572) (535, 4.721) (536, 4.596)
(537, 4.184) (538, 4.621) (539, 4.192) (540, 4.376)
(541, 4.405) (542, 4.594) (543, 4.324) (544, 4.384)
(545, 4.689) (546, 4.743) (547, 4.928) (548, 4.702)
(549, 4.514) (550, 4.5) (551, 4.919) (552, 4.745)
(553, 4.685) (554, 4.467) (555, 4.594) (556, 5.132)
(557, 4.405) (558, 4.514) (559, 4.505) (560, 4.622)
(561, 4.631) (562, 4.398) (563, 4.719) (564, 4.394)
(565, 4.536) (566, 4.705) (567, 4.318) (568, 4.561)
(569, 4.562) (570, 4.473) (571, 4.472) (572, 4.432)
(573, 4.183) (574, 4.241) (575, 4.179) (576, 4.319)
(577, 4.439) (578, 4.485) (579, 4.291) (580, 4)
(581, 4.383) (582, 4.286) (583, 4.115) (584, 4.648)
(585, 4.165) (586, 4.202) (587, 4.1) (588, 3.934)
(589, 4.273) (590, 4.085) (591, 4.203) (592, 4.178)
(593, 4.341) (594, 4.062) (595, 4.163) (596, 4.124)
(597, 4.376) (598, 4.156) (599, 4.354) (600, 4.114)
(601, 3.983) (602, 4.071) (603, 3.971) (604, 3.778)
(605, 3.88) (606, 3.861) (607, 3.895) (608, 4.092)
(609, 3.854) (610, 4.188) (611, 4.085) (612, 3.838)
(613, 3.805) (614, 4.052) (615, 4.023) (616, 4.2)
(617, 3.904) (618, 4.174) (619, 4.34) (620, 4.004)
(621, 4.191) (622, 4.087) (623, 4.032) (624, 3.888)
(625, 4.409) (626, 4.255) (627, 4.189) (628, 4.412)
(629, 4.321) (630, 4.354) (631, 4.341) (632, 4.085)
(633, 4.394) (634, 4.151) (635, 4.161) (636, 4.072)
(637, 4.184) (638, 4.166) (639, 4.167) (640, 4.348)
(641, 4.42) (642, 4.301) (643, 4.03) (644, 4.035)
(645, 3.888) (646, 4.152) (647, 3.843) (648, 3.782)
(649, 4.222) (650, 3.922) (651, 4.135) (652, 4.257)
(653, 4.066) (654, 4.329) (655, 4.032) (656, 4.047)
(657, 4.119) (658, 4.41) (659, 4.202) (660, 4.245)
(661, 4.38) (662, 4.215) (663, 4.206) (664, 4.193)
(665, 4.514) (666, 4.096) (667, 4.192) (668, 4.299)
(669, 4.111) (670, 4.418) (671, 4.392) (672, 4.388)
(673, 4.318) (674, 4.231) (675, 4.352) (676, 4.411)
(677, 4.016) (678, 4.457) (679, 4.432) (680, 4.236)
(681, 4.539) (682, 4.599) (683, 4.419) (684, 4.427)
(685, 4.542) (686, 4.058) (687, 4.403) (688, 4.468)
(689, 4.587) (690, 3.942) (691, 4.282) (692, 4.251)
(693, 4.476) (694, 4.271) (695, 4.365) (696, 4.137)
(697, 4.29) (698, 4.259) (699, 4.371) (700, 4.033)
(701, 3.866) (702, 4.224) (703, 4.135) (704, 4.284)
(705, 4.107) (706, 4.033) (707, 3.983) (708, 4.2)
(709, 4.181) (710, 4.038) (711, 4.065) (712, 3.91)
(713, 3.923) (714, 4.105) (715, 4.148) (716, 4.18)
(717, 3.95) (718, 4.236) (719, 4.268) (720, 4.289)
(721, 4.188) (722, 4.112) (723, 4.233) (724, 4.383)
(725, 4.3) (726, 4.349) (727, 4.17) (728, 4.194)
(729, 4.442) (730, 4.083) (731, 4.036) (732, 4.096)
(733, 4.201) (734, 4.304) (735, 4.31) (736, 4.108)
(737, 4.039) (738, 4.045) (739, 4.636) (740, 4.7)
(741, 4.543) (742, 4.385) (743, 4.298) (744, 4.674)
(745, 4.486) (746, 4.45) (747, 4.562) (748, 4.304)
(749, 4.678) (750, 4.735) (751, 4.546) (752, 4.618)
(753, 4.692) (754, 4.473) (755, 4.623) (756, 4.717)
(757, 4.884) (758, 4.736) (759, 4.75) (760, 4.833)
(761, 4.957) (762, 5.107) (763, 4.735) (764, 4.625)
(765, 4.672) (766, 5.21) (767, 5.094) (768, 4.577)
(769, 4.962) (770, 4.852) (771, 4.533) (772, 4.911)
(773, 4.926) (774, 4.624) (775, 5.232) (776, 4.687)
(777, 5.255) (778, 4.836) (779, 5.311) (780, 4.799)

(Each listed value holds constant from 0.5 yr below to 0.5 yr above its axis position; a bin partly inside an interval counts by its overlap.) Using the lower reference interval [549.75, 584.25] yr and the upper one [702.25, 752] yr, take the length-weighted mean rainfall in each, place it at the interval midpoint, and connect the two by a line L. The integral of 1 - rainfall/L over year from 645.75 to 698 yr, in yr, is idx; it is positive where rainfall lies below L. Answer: 0.9 yr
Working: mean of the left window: 4.48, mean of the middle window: 4.26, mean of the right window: 4.26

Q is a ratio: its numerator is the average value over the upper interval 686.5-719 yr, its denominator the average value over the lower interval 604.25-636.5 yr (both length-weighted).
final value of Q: 1.02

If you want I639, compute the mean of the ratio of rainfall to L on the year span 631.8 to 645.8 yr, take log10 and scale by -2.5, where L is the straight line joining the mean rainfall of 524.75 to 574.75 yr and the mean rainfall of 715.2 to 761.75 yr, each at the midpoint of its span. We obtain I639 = 0.08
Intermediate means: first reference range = 4.54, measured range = 4.17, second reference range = 4.41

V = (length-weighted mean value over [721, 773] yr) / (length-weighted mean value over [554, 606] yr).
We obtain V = 1.05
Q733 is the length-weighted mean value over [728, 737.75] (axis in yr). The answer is 4.18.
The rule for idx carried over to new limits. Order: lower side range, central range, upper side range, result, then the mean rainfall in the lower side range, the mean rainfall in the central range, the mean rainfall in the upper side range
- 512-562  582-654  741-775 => 7.7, 4.57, 4.13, 4.71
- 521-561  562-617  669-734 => 3.3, 4.57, 4.21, 4.24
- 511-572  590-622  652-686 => 2.5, 4.55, 4.07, 4.29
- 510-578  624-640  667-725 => 0.5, 4.53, 4.24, 4.24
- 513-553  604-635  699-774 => 2.7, 4.56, 4.11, 4.41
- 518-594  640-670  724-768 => 2.2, 4.47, 4.17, 4.52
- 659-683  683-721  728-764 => 1.7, 4.31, 4.2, 4.51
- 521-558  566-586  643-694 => 0.6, 4.57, 4.35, 4.25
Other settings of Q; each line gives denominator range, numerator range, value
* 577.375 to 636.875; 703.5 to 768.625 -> 1.06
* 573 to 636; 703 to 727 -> 1.00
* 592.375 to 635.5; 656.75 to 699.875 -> 1.05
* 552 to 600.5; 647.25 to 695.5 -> 0.98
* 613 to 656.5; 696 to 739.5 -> 1.01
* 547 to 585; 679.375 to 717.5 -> 0.94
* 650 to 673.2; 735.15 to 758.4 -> 1.07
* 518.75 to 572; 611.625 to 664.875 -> 0.91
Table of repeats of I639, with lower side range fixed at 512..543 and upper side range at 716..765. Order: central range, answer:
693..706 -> 0.06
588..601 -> 0.08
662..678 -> 0.05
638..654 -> 0.09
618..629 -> 0.07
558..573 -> 0.00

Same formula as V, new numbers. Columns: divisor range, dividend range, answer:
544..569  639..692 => 0.92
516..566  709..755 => 0.94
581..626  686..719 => 1.02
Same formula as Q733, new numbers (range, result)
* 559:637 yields 4.22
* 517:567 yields 4.57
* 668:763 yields 4.34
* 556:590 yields 4.39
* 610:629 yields 4.11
